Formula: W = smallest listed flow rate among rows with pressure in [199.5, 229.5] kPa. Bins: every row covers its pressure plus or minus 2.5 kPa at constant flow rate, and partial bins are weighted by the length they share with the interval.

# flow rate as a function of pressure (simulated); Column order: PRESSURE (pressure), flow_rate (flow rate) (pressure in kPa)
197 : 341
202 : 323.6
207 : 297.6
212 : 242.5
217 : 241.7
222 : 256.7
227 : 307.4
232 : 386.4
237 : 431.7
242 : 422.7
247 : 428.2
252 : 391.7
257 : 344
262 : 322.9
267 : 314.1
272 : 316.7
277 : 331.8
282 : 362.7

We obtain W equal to 241.7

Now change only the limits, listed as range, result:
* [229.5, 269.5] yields 314.1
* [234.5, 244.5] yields 422.7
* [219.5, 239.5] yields 256.7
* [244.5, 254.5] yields 391.7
